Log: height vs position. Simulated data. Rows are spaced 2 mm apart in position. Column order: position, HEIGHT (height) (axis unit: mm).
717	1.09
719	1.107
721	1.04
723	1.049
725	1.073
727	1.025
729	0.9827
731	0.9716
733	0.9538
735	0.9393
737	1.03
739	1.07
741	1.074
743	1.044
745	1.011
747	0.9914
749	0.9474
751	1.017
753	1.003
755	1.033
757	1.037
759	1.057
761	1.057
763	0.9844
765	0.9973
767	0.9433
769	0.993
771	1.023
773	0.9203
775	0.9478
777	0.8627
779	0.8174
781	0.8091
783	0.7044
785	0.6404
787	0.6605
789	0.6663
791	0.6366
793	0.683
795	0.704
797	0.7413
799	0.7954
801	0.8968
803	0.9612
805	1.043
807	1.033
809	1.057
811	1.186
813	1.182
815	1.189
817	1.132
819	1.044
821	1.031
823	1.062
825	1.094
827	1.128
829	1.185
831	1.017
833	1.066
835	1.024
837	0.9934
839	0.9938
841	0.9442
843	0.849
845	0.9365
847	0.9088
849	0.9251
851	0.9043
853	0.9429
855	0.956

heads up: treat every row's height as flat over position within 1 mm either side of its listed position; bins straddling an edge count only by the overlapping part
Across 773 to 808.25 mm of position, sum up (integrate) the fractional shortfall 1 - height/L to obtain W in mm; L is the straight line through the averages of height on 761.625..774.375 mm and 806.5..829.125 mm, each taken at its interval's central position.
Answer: 7.9 mm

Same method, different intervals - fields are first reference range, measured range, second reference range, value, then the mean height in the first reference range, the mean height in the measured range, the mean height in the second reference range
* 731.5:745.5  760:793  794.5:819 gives 5.2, 1.02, 0.849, 1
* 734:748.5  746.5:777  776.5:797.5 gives -3.8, 1.02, 0.992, 0.717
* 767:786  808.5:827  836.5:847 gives -4.1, 0.862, 1.11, 0.938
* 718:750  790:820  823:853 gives 1.6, 1.02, 0.952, 0.998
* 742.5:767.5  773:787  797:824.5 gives 3.1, 1.01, 0.796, 1.04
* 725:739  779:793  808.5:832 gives 4.9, 0.996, 0.695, 1.11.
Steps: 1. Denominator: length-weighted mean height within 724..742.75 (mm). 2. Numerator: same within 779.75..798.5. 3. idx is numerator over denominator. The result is 0.69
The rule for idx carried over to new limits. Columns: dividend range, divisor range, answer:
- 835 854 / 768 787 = 1.11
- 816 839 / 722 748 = 1.05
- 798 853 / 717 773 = 1.00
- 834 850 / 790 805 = 1.20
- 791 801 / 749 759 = 0.72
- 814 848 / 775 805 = 1.34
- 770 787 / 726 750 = 0.83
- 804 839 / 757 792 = 1.24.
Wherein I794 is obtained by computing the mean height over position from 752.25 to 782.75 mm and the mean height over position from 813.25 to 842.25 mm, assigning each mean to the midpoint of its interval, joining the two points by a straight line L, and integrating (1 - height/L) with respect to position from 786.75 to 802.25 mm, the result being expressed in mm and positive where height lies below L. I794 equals 4.3 mm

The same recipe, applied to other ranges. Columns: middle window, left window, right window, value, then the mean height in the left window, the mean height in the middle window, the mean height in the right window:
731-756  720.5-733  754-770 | 0.18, 1.02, 1.01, 1.01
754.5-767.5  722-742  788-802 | -1.93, 1.02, 1.02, 0.732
